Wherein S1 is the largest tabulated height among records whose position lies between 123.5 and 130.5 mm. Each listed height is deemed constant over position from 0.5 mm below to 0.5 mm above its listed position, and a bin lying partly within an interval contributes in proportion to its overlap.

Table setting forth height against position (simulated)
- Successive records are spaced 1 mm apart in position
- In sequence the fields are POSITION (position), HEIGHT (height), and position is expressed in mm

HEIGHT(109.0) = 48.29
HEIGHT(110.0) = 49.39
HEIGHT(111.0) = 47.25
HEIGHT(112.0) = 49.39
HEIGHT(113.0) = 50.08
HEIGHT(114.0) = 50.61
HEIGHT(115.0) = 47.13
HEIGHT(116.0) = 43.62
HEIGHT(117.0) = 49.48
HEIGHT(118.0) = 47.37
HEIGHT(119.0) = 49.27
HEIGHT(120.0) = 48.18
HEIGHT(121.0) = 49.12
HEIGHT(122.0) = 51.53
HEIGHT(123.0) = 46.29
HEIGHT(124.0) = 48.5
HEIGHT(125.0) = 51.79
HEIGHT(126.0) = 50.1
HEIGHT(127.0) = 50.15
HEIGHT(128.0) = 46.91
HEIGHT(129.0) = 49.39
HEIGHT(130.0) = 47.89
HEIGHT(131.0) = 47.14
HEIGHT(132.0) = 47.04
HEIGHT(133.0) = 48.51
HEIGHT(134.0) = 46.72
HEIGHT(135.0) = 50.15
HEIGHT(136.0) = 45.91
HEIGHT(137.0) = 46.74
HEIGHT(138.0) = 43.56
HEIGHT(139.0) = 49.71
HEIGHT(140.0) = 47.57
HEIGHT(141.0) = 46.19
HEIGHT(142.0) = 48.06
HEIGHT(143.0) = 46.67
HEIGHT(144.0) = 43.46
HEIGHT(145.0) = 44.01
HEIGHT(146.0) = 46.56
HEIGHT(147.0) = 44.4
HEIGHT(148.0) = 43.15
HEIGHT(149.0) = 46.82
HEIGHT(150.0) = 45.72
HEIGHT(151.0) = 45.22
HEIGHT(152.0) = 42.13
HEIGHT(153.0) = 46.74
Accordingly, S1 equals 51.79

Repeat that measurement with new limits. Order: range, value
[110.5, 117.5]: 50.61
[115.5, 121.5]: 49.48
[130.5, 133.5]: 48.51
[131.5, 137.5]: 50.15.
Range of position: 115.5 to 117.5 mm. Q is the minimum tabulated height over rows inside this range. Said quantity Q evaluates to 43.62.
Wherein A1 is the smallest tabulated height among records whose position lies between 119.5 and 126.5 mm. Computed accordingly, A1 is 46.29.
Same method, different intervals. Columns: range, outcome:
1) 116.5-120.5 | 47.37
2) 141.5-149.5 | 43.15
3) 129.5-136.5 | 45.91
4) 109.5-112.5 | 47.25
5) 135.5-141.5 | 43.56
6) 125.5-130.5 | 46.91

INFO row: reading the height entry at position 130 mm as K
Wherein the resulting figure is 47.89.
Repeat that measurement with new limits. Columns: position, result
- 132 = 47.04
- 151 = 45.22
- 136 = 45.91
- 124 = 48.5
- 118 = 47.37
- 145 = 44.01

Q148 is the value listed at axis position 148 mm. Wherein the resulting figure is 43.15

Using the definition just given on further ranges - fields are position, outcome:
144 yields 43.46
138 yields 43.56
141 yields 46.19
